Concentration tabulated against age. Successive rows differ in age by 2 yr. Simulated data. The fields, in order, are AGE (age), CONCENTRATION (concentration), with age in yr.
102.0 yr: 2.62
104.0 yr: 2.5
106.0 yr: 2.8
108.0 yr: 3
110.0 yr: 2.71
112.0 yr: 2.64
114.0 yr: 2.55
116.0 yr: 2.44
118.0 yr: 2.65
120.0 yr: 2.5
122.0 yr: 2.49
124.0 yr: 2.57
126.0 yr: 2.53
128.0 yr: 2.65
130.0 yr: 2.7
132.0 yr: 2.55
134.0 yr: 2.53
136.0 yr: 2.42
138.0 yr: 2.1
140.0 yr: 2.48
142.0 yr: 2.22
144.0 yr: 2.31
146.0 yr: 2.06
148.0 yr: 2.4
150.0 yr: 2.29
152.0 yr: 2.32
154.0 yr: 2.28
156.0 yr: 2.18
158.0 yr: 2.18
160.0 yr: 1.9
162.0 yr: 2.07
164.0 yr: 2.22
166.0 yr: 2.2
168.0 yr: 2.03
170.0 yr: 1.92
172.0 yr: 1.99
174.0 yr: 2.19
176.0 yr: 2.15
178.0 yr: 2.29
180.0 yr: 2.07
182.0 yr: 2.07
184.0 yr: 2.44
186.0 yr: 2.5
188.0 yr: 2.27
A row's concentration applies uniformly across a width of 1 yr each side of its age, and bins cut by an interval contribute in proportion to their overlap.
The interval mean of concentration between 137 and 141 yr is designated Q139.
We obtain 2.29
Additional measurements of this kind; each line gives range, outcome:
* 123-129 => 2.58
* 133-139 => 2.35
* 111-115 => 2.59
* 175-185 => 2.2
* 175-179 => 2.22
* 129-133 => 2.62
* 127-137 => 2.57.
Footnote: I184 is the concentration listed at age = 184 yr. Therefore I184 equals 2.44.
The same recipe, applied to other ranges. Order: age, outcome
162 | 2.07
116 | 2.44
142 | 2.22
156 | 2.18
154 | 2.28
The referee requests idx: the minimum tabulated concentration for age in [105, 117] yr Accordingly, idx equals 2.44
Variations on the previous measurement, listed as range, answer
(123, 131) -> 2.53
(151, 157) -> 2.18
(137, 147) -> 2.06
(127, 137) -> 2.42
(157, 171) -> 1.9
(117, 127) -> 2.49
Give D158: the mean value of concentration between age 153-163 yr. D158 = 2.12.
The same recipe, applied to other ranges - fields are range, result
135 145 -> 2.31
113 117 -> 2.5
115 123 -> 2.52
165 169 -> 2.12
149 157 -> 2.27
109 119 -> 2.6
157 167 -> 2.11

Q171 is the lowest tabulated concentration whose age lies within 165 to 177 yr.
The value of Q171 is 1.92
